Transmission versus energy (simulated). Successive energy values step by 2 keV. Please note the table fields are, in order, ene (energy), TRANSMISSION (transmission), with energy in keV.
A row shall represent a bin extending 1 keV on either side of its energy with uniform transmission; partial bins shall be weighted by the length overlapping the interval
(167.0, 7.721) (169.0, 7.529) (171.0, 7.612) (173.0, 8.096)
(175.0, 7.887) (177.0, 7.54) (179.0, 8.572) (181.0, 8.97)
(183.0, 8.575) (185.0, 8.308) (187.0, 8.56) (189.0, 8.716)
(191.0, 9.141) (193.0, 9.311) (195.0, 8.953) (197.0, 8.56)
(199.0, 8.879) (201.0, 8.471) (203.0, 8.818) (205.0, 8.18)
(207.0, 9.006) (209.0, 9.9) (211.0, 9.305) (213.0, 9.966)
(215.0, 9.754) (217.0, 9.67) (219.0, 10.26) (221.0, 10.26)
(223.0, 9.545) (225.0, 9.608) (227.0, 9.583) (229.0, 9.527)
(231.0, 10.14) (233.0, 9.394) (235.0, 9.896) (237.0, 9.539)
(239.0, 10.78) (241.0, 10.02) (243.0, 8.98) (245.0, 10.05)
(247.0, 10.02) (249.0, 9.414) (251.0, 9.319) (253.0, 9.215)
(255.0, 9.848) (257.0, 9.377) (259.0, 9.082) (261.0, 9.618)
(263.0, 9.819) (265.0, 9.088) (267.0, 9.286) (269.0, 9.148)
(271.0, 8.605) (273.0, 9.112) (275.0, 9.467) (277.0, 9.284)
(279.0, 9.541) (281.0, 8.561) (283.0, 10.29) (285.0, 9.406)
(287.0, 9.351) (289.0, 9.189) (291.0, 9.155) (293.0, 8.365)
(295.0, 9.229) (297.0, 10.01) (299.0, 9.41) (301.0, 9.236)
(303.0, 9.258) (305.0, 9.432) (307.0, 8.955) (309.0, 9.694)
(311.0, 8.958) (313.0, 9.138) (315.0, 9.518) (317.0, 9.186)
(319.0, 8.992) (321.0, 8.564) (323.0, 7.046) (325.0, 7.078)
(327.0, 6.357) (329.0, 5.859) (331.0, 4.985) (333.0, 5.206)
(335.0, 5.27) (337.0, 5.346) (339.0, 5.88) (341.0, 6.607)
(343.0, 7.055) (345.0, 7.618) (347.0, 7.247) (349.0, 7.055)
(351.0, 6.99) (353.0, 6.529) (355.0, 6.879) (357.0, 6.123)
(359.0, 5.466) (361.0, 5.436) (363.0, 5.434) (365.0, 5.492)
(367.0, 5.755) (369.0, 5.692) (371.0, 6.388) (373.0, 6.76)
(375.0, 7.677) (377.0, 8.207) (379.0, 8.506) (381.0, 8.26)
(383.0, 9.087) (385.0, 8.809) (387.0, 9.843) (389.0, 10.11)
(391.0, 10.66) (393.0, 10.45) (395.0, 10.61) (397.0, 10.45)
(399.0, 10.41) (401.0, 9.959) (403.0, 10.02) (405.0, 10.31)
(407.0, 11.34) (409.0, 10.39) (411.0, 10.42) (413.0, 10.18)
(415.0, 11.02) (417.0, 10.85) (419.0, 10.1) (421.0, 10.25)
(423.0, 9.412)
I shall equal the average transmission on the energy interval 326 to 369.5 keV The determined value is 6.11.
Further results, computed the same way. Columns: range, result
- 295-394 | 7.64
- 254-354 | 8.35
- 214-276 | 9.59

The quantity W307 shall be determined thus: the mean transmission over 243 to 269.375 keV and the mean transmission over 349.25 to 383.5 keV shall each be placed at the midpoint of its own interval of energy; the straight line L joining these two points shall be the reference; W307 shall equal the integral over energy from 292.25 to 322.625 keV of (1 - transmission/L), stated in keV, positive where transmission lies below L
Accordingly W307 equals -3.6 keV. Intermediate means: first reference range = 9.47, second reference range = 6.72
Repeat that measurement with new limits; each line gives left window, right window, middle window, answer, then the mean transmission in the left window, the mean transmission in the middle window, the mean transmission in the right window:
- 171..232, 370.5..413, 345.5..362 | 5.1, 9.04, 6.5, 9.51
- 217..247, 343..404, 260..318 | -1.5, 9.83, 9.29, 7.92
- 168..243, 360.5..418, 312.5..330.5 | 2.3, 9.1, 7.86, 8.94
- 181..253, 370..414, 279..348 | 9.6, 9.38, 8.12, 9.49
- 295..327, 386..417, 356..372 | 6.6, 8.89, 5.72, 10.4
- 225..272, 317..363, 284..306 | -3.4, 9.56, 9.28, 6.56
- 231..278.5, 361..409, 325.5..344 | 6.4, 9.51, 5.87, 8.67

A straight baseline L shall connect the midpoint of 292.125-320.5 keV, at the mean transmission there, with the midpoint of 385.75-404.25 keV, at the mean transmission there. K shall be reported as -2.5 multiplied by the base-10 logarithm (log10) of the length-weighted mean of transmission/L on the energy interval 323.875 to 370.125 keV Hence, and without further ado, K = 0.49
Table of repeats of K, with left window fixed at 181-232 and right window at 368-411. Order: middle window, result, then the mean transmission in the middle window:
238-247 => -0.08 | 9.96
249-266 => -0.02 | 9.42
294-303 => -0.02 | 9.45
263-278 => 0.01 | 9.19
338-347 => 0.33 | 6.84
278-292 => -0.01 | 9.36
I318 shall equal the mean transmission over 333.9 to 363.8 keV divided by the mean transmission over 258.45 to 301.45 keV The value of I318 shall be 0.7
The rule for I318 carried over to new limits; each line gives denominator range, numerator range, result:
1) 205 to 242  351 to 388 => 0.72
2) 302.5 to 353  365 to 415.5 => 1.23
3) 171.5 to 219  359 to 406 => 0.95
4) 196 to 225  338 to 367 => 0.68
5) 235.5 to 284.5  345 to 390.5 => 0.76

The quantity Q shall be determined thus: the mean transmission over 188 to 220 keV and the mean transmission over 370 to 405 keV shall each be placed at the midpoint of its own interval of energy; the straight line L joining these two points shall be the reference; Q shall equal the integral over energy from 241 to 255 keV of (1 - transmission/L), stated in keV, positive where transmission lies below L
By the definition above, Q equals -0.57 keV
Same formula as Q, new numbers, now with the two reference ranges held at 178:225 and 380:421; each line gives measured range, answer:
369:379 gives 2.80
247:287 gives 0.46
